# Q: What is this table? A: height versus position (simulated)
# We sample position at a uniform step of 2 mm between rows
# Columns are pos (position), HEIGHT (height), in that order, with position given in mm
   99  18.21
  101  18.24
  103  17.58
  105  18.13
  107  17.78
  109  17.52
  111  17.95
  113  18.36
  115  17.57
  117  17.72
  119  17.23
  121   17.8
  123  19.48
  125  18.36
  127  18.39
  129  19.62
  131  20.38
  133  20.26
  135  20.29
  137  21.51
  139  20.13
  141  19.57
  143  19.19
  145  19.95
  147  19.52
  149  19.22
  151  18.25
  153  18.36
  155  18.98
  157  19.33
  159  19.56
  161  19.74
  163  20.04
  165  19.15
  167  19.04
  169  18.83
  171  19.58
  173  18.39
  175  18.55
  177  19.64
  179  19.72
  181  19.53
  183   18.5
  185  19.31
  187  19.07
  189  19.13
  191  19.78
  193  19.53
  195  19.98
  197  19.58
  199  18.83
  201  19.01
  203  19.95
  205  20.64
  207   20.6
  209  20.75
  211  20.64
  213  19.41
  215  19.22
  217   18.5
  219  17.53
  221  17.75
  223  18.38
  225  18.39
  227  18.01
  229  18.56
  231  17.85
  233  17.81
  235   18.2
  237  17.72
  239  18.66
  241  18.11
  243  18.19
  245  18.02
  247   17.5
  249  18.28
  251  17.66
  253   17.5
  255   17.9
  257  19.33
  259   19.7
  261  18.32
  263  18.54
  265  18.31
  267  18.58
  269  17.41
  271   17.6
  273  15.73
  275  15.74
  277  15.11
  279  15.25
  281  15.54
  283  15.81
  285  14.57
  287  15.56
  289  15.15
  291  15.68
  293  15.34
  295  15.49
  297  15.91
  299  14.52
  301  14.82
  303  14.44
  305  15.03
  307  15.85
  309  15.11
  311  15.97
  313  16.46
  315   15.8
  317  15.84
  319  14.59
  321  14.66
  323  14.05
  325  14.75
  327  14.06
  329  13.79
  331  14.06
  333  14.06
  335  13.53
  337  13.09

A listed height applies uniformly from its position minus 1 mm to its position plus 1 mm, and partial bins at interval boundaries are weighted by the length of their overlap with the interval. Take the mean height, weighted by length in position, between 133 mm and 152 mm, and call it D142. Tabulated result 19.8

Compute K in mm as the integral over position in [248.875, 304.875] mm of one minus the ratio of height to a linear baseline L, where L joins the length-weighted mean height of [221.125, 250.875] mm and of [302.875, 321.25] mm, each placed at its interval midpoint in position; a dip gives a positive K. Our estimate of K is 0.6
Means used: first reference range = 18.1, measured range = 16.5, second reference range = 15.4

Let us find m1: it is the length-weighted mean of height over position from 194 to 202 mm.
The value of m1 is 19.4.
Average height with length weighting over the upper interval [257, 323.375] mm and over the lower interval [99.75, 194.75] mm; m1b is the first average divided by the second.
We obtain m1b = 0.84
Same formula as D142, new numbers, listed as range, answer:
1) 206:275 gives 18.3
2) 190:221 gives 19.5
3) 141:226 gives 19.3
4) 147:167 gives 19.2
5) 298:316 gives 15.3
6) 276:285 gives 15.3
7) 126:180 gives 19.5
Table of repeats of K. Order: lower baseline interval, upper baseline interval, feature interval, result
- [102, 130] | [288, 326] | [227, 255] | -3.1 mm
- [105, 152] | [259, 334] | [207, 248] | -3.6 mm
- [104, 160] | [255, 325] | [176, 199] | -1.9 mm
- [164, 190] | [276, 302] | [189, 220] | -2.4 mm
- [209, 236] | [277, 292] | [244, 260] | -1.1 mm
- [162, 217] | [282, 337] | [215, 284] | -2.0 mm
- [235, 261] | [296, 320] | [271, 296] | 1.5 mm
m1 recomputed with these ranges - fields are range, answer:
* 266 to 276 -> 17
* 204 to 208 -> 20.6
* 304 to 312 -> 15.5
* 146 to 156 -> 18.9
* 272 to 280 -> 15.5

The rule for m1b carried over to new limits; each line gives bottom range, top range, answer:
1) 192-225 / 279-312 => 0.79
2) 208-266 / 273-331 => 0.82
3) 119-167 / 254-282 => 0.90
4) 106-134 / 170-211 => 1.06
